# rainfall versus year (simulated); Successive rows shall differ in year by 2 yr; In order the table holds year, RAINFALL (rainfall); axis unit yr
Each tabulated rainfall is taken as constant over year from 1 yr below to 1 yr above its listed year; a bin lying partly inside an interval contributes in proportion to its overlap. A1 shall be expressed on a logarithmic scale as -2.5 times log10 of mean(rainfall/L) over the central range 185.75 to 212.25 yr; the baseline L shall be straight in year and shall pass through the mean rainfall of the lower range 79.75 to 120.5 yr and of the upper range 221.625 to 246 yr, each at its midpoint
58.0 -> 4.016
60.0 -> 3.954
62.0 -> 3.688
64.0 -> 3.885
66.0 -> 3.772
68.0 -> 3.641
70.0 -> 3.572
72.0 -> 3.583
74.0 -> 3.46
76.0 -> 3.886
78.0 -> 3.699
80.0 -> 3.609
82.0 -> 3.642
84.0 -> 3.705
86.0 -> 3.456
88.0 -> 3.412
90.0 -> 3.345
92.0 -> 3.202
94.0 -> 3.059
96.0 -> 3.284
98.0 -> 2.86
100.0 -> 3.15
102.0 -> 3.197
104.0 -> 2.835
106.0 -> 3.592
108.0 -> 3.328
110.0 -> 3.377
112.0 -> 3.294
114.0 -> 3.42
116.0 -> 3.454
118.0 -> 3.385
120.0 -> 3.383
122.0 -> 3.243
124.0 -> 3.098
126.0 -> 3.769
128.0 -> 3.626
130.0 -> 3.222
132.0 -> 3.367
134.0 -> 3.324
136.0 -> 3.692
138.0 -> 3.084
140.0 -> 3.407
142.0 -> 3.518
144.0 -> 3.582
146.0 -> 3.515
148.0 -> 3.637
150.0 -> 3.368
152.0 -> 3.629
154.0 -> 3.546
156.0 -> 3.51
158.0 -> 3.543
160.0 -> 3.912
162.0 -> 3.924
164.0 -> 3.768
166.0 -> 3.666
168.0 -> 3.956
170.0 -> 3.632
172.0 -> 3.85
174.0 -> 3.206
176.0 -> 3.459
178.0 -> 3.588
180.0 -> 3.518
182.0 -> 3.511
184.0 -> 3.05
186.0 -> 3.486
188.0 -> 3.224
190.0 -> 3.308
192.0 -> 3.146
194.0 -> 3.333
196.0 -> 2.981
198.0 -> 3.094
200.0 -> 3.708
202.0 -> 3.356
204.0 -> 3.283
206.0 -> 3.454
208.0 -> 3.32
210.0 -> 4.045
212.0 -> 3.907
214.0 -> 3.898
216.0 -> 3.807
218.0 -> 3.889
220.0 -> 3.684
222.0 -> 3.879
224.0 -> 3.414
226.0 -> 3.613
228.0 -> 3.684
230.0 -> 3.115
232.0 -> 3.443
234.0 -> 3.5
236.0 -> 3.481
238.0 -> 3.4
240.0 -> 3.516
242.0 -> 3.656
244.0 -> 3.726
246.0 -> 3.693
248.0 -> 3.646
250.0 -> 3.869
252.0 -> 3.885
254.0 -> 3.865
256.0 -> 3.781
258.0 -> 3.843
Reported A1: 0.03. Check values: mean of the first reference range 3.33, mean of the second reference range 3.53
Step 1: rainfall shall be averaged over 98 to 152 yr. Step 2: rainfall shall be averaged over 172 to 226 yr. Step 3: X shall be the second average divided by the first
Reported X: 1.0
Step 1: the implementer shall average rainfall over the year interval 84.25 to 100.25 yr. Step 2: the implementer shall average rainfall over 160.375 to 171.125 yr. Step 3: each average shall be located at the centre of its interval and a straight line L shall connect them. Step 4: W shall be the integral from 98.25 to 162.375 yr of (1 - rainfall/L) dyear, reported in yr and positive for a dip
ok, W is 2.0 yr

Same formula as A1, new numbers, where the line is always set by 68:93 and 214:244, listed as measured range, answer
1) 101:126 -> 0.076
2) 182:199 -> 0.115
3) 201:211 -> 0.029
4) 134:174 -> -0.009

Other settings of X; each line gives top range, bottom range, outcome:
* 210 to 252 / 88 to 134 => 1.11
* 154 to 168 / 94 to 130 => 1.13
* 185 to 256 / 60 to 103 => 1.02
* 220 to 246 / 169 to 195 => 1.04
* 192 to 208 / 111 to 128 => 0.97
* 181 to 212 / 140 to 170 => 0.93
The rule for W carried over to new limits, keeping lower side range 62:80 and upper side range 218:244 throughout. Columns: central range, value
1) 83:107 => 2.7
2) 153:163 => -0.2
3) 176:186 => 0.5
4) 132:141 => 0.6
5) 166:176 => -0.1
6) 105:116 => 0.7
